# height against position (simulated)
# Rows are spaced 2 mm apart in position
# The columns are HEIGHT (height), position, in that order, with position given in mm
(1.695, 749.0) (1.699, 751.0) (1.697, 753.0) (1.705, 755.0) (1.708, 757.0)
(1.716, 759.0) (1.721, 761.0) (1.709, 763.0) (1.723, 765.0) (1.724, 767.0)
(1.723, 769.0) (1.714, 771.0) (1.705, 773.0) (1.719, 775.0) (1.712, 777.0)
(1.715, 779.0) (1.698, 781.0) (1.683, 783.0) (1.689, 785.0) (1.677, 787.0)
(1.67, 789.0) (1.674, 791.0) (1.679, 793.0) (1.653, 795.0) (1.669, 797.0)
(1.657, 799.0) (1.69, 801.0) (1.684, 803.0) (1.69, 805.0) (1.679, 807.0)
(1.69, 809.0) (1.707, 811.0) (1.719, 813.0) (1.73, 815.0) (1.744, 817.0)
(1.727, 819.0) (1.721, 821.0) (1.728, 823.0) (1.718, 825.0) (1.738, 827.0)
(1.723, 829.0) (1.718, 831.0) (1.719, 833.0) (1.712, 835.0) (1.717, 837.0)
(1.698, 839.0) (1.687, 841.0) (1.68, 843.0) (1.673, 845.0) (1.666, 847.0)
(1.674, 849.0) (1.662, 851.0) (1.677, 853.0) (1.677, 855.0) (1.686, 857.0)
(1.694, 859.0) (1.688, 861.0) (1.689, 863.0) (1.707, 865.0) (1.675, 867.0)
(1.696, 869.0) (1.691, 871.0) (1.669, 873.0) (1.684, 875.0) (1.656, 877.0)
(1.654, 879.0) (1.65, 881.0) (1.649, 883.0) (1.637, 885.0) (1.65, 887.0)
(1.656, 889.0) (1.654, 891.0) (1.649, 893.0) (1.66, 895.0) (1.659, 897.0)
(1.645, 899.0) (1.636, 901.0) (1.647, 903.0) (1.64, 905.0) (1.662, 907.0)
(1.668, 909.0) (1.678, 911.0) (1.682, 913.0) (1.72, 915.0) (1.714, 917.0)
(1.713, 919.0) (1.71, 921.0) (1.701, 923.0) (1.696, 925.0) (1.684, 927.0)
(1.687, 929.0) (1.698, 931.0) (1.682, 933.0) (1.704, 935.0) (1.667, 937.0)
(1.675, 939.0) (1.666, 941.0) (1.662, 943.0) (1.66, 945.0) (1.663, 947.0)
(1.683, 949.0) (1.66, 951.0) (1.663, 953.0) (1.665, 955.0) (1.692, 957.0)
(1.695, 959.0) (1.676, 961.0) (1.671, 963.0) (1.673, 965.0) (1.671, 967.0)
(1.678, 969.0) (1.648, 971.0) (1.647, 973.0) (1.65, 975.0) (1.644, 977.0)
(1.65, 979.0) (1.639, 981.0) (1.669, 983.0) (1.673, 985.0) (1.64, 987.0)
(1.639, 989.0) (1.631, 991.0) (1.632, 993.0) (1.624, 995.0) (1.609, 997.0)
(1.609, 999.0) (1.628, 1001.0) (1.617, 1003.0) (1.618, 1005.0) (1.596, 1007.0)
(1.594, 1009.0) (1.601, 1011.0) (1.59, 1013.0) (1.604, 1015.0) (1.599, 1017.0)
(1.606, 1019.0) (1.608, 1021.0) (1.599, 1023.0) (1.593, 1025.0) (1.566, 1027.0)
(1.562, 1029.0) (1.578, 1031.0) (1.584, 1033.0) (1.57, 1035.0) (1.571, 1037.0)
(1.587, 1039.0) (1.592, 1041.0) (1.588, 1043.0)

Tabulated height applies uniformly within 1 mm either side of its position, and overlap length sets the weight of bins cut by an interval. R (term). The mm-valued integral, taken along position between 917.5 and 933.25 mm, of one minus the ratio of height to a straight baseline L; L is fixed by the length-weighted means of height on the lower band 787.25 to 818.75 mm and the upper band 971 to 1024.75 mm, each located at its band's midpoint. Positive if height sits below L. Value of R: -0.5 mm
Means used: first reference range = 1.69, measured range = 1.7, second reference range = 1.62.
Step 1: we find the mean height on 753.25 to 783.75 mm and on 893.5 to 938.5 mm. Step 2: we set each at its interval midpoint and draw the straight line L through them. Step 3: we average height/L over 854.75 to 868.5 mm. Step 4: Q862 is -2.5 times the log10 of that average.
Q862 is 0.00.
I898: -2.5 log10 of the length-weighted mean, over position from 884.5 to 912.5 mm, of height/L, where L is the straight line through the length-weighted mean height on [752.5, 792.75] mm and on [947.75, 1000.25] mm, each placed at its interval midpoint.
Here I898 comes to 0.01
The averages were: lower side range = 1.7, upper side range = 1.65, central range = 1.65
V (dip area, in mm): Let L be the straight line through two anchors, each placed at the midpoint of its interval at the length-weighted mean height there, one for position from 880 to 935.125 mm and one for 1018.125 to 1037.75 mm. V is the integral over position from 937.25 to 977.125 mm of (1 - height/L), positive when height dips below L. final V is -0.8 mm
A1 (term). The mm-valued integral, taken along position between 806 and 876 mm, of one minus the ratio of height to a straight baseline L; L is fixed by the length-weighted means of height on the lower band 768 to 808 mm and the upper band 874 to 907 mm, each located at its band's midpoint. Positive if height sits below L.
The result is -1.2 mm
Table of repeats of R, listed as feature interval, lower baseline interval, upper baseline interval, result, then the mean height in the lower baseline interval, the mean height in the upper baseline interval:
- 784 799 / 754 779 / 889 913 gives 0.3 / 1.71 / 1.66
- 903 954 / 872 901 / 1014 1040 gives -1.5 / 1.65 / 1.59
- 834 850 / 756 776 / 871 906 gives -0.1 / 1.72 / 1.65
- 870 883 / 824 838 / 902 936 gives 0.3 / 1.72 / 1.69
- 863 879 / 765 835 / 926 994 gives 0.1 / 1.7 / 1.67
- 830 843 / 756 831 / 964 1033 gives -0.2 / 1.7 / 1.62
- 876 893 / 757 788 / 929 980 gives 0.3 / 1.71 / 1.67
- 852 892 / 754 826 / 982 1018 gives 0.0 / 1.7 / 1.62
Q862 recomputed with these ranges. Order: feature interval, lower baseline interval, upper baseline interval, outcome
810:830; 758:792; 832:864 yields -0.02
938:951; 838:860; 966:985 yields 0.00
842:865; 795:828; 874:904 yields 0.00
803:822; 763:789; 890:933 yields -0.01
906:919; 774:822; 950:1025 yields -0.02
